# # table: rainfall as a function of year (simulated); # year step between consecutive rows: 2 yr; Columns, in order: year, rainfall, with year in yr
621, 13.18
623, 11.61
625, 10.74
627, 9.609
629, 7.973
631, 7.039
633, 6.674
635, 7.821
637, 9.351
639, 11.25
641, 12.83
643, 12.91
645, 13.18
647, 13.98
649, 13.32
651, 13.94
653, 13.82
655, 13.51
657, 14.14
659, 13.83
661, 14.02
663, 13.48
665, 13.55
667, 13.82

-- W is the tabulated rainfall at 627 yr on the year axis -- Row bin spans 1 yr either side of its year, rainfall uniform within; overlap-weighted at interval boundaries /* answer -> 9.609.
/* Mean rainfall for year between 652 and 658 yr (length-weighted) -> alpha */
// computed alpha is 13.8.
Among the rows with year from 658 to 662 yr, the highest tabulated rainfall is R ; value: 14.02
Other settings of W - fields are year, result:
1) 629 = 7.973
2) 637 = 9.351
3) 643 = 12.91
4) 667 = 13.82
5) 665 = 13.55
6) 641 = 12.83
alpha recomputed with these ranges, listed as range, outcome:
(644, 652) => 13.6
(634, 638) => 8.59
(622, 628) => 10.7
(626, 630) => 8.79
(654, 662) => 13.9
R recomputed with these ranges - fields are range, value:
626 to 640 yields 11.25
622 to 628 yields 11.61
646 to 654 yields 13.98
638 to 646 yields 13.18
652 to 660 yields 14.14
